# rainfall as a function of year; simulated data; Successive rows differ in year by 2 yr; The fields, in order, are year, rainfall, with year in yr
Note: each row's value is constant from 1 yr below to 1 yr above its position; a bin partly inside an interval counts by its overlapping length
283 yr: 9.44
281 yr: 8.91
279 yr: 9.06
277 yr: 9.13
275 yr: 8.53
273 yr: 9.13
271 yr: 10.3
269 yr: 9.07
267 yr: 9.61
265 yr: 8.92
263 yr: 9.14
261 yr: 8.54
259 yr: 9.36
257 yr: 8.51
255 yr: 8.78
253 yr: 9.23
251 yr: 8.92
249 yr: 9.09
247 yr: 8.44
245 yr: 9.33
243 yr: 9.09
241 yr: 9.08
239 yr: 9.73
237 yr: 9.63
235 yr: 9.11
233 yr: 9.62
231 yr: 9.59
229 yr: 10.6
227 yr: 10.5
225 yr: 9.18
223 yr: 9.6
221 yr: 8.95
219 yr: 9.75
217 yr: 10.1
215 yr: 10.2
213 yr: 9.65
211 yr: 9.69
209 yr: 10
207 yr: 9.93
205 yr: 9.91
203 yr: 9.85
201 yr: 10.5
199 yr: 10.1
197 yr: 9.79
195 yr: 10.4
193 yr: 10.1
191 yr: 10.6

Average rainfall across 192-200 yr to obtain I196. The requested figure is 10.1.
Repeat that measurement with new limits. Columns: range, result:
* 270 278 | 9.27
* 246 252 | 8.82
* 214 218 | 10.1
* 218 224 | 9.43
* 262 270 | 9.19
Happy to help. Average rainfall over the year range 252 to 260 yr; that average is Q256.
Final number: 8.97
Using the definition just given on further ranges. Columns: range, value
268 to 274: 9.5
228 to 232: 10.1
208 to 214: 9.78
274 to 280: 8.91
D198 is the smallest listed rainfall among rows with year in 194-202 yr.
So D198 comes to 9.79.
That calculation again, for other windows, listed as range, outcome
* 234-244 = 9.08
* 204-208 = 9.91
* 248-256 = 8.78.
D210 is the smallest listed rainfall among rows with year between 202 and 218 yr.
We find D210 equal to 9.65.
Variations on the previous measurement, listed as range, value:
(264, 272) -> 8.92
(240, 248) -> 8.44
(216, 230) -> 8.95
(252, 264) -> 8.51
